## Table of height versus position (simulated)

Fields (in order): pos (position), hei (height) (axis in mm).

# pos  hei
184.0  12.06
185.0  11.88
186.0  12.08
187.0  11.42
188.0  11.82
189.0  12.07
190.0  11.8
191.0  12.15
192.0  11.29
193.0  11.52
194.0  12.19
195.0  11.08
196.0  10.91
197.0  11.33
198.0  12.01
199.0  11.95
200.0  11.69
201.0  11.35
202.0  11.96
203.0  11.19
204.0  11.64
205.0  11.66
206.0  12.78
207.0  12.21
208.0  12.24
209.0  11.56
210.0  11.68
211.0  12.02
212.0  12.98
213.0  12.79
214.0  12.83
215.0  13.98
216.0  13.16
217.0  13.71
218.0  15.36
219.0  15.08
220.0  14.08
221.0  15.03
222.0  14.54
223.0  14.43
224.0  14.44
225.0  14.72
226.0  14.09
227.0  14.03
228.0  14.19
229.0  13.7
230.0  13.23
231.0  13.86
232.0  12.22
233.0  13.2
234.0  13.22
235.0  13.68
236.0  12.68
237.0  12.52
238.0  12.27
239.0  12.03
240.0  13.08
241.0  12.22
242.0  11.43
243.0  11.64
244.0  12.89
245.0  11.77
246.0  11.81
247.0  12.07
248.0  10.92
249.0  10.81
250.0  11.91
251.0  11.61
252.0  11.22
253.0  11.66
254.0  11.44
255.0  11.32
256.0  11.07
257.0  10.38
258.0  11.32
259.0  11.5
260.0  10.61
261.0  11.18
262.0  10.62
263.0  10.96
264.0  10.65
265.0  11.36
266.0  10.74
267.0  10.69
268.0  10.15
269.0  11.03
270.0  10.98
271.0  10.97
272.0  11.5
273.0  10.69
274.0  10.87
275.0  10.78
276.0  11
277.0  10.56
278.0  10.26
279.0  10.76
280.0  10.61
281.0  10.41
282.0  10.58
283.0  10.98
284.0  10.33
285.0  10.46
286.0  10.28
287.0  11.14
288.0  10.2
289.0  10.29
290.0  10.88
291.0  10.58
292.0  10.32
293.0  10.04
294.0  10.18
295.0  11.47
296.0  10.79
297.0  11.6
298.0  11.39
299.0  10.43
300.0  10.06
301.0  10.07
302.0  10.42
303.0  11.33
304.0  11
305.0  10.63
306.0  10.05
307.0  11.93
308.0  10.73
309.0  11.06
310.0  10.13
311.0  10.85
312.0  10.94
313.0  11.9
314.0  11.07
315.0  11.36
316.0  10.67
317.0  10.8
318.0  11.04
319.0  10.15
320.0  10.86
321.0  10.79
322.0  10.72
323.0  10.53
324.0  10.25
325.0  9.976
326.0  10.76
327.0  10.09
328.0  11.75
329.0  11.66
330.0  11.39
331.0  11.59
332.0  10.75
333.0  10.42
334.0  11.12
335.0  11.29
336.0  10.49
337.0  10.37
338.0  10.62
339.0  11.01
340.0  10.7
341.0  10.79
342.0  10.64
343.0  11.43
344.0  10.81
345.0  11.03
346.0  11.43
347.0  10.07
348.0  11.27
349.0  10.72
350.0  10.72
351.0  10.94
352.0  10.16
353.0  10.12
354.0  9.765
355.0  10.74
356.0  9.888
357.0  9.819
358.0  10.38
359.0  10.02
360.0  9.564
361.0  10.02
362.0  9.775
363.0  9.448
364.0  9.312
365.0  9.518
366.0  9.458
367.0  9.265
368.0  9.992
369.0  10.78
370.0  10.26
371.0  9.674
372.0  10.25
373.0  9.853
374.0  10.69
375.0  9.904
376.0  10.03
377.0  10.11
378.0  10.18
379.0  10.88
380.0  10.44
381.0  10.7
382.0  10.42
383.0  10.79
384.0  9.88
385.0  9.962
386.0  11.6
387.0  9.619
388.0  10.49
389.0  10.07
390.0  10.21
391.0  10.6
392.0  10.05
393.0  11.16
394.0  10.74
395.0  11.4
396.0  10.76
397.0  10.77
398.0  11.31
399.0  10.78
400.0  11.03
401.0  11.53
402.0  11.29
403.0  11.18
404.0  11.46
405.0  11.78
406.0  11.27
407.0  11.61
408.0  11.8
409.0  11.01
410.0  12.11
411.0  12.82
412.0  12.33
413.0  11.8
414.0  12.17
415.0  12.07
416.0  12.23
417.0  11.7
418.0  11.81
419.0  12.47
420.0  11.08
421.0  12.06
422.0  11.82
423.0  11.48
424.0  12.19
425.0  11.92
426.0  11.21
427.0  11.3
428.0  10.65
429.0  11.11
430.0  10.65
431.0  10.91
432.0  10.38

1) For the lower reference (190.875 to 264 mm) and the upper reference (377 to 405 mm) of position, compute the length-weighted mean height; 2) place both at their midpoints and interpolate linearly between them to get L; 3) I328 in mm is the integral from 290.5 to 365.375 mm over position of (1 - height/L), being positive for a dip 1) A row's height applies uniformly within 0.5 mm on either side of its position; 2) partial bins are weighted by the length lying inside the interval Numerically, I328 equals 4.7 mm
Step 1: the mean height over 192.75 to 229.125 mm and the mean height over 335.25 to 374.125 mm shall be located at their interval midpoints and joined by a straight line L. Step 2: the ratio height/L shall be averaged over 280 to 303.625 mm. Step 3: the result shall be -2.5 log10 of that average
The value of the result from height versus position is 0.08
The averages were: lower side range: 12.9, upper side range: 10.3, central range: 10.6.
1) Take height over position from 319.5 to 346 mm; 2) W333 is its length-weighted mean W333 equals 10.9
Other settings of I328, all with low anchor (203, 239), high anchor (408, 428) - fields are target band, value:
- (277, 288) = 1.9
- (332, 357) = 3.4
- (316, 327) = 1.7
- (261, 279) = 2.9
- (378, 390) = 1.7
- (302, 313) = 1.5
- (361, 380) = 3.4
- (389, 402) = 1.3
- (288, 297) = 1.5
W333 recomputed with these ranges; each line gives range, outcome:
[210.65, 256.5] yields 12.9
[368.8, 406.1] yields 10.6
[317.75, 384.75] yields 10.4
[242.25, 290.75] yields 11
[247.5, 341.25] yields 10.8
